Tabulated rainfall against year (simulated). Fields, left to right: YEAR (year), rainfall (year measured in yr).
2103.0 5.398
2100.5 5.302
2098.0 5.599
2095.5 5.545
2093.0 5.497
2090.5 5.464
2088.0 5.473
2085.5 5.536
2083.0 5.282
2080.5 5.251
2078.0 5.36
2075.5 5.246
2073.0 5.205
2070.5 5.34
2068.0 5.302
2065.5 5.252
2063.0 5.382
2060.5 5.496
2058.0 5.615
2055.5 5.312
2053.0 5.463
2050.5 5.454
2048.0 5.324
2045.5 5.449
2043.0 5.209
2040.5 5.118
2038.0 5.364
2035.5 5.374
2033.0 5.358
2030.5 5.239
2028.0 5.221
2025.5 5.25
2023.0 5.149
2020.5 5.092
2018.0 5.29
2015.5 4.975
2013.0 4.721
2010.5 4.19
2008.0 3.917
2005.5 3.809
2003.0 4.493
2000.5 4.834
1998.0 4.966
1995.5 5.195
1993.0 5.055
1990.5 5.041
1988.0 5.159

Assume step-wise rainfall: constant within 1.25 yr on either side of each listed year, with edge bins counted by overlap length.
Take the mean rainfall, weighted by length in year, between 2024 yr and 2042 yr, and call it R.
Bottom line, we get 5.27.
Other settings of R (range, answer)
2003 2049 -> 4.99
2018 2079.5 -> 5.31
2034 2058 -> 5.36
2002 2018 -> 4.42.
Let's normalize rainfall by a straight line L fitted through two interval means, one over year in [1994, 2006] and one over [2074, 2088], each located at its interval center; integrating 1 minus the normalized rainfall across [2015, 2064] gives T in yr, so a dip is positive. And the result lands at -2.8 yr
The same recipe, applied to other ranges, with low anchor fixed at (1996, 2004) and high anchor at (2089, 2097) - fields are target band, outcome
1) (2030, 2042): -0.5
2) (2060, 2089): 0.1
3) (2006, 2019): 0.9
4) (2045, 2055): -0.4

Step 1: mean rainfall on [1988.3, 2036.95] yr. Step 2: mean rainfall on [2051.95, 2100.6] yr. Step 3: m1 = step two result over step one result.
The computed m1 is 1.10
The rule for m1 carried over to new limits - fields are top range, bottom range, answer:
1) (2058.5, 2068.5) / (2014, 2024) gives 1.05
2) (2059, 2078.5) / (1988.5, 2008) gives 1.13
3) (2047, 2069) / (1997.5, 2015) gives 1.22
